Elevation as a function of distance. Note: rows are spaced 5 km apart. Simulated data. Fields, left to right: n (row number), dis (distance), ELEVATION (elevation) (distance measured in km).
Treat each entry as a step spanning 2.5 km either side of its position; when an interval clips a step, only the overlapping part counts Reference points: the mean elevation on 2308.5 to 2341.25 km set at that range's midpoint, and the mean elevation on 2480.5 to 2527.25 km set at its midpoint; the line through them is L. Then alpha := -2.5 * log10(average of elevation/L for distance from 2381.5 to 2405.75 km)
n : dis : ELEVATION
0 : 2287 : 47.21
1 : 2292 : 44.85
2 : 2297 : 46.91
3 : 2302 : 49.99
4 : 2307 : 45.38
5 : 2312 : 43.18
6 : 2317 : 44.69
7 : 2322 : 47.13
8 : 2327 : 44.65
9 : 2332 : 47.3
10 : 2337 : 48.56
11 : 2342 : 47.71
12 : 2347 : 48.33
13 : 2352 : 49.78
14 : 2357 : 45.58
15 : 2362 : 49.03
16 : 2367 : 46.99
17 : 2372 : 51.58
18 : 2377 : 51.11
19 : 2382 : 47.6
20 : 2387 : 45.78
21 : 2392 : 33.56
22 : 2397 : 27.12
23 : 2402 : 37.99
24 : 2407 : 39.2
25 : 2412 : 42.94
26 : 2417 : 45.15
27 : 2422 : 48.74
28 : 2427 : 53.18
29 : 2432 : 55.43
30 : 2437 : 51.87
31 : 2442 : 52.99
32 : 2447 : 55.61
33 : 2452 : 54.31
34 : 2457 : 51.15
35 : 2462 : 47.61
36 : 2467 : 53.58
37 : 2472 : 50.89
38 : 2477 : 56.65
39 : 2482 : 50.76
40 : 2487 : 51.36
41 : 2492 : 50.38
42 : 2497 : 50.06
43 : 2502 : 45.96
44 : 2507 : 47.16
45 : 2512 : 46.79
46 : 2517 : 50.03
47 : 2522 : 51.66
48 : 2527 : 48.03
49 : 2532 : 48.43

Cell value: 0.245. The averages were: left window 46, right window 49.2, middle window 37.7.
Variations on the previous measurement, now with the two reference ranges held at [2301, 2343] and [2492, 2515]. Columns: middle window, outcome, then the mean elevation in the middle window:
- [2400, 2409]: 0.21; 38.6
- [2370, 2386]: -0.06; 49.6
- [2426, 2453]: -0.14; 53.9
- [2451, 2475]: -0.09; 51.4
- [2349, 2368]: -0.03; 47.9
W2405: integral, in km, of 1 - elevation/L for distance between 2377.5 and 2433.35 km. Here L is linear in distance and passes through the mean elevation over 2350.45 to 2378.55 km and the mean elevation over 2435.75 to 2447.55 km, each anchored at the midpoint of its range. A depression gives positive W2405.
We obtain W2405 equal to 8.6 km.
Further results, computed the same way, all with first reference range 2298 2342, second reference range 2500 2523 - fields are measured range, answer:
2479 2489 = -0.7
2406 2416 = 1.1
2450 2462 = -1.0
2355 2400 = 2.7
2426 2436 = -1.4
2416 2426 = -0.2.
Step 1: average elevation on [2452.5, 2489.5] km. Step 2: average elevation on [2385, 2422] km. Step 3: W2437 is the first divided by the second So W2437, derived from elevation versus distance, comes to 1.32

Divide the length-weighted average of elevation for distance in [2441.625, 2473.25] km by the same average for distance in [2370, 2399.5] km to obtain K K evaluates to 1.23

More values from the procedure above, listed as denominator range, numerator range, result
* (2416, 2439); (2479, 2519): 0.96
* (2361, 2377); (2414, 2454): 1.05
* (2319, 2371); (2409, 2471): 1.07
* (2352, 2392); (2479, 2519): 1.04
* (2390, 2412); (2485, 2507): 1.39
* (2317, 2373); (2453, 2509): 1.06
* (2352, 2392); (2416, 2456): 1.10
